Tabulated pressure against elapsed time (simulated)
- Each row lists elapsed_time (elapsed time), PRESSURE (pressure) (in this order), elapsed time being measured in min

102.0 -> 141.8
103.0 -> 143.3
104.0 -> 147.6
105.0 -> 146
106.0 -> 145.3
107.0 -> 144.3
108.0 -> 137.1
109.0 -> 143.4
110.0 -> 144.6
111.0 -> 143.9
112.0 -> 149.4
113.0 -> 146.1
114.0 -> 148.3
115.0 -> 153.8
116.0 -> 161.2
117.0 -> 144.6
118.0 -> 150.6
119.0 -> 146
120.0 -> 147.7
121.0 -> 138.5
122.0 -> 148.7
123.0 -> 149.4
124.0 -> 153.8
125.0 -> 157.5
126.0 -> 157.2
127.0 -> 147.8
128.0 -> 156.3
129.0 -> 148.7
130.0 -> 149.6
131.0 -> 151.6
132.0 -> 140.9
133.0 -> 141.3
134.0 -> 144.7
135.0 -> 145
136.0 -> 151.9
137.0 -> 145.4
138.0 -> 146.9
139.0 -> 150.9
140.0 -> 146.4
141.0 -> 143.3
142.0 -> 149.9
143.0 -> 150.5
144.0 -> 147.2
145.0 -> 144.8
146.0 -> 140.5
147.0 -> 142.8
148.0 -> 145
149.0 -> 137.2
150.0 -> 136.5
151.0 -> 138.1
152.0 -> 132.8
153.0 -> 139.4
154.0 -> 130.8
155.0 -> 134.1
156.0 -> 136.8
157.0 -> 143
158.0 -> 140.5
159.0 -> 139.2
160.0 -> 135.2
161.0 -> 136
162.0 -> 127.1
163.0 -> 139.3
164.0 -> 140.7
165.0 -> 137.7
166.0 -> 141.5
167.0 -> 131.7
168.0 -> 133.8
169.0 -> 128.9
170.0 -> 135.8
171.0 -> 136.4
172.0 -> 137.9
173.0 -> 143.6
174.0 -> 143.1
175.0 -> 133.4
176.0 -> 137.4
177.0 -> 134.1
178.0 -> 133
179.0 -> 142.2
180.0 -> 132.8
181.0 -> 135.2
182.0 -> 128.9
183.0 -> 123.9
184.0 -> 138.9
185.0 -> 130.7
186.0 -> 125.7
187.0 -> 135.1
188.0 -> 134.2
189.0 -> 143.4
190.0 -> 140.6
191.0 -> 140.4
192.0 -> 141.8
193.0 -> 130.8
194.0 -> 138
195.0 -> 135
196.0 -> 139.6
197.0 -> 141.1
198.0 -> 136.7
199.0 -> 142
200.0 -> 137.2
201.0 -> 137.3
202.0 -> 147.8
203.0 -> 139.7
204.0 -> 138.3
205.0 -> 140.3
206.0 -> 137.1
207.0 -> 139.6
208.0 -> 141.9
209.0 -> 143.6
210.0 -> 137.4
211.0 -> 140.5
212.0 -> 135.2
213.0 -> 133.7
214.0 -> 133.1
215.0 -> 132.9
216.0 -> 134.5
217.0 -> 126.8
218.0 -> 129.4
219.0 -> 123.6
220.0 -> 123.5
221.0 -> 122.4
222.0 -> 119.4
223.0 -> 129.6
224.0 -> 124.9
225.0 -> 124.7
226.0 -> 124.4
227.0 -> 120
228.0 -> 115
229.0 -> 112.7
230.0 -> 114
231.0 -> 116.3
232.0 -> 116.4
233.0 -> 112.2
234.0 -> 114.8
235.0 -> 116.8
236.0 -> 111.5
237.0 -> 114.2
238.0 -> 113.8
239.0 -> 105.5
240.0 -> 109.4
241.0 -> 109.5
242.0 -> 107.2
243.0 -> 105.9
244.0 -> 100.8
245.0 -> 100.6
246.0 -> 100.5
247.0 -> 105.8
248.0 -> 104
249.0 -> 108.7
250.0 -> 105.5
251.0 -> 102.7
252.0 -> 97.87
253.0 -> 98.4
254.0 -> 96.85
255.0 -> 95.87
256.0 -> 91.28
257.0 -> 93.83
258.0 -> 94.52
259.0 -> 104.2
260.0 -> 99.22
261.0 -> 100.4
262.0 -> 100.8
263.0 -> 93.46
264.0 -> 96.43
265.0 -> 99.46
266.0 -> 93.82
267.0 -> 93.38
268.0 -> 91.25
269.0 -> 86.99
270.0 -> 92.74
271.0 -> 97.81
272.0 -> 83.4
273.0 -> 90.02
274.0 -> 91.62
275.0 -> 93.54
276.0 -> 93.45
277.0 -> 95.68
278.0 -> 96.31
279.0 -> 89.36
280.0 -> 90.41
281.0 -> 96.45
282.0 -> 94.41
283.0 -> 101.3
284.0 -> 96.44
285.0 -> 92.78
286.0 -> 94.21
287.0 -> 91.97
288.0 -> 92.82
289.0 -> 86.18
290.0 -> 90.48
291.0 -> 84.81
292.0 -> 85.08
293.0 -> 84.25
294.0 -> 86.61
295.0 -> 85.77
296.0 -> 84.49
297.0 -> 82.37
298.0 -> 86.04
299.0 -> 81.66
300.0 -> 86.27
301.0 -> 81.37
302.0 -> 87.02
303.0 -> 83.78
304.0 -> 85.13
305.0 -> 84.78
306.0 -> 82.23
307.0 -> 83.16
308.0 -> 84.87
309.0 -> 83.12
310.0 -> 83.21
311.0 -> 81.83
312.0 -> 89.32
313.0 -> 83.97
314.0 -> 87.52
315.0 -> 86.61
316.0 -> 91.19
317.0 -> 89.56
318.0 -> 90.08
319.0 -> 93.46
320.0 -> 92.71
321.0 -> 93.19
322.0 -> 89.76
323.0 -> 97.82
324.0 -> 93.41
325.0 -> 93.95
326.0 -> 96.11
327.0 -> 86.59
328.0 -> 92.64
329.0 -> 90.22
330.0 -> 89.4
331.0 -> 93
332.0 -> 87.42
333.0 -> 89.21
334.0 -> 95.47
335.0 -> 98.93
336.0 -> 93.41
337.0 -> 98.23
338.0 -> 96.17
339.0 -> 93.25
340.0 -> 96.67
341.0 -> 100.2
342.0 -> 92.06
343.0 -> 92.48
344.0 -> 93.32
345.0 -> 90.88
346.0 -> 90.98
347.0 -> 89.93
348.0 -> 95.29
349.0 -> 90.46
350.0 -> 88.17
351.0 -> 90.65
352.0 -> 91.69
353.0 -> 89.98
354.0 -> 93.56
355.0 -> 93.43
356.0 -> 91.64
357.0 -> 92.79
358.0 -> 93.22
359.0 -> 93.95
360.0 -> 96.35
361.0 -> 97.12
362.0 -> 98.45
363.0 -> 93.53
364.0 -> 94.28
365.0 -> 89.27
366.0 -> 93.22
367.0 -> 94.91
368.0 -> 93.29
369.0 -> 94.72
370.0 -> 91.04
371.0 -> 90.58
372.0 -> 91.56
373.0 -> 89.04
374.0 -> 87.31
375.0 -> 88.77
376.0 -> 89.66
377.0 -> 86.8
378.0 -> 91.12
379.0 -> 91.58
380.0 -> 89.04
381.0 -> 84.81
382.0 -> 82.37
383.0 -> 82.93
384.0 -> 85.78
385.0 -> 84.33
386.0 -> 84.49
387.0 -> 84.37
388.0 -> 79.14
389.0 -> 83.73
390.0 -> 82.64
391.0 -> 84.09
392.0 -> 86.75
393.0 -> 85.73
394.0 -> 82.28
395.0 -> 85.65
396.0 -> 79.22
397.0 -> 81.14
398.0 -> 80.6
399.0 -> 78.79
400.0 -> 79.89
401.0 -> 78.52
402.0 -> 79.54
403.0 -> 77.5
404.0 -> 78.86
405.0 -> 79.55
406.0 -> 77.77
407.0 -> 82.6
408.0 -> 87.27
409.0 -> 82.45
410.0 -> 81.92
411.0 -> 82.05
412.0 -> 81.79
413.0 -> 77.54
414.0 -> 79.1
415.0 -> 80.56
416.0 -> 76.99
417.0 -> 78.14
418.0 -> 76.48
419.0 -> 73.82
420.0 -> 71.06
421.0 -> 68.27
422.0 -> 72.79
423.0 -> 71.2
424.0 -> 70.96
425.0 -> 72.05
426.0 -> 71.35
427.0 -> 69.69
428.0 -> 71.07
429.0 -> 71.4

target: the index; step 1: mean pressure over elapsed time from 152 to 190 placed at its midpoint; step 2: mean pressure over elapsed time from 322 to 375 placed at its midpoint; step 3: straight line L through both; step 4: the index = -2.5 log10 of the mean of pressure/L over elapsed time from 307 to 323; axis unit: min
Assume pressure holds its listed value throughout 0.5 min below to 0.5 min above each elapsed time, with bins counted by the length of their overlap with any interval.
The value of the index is 0.15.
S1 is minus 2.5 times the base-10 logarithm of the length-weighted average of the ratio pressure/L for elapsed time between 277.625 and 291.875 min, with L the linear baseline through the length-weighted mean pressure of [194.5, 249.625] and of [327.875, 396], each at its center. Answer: 0.18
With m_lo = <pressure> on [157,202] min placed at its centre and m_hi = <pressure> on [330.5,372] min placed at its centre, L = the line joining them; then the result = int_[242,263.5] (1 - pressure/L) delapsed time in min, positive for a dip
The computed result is 3.3 min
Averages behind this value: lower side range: 137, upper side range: 93.2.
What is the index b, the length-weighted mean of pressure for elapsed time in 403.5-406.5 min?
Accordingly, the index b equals 78.7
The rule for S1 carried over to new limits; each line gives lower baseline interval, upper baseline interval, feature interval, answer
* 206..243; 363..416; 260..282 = 0.20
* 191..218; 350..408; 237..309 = 0.25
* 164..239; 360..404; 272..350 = 0.15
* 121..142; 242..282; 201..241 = -0.12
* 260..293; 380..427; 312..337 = -0.04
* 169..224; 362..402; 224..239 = 0.09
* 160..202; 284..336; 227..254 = 0.06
